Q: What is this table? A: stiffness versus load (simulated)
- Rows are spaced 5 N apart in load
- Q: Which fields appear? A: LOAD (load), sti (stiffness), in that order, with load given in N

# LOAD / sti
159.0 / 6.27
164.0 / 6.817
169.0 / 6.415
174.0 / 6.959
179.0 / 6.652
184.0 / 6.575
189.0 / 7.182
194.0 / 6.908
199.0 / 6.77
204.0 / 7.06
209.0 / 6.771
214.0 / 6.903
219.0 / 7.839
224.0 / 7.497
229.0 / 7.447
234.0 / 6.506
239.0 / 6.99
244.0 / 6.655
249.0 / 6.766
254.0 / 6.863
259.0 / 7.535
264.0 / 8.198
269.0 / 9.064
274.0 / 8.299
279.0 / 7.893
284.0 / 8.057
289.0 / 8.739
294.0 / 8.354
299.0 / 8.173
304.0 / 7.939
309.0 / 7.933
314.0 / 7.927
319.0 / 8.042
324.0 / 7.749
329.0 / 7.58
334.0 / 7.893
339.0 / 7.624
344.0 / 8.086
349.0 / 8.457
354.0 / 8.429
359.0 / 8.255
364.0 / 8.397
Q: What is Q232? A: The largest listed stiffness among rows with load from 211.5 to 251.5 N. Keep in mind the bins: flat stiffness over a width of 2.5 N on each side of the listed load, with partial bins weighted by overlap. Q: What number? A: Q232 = 7.839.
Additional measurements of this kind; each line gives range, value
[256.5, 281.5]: 9.064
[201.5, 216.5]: 7.06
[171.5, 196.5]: 7.182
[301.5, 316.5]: 7.939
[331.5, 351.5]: 8.457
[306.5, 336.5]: 8.042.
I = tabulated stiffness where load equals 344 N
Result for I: 8.086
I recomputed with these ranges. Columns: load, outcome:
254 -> 6.863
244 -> 6.655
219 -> 7.839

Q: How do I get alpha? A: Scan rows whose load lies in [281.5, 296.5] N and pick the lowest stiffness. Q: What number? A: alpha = 8.057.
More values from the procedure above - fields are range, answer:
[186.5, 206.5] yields 6.77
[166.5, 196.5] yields 6.415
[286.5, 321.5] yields 7.927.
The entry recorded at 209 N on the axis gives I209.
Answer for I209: 6.771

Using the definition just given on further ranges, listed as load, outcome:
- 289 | 8.739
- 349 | 8.457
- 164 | 6.817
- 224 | 7.497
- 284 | 8.057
